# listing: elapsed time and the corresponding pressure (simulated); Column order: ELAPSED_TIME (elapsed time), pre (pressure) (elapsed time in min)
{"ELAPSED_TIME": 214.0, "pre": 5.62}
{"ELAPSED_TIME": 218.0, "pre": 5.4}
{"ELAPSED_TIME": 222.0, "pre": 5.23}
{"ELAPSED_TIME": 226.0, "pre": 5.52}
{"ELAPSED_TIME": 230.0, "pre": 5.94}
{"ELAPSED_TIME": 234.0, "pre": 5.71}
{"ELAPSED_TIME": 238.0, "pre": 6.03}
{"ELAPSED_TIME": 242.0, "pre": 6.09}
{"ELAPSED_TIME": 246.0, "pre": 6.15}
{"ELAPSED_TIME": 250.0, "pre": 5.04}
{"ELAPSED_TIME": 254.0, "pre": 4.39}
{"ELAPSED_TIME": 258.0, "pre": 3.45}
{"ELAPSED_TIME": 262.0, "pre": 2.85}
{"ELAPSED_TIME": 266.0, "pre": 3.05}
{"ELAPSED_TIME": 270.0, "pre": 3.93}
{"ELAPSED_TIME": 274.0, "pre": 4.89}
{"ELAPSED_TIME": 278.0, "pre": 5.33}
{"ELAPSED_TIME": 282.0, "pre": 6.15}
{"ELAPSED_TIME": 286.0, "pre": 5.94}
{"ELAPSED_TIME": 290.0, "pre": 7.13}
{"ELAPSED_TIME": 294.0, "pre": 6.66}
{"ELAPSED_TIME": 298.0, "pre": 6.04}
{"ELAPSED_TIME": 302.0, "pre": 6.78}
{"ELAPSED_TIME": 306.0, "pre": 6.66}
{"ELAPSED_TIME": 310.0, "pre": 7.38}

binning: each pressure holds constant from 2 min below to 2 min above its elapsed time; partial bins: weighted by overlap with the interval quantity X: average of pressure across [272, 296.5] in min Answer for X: 6.02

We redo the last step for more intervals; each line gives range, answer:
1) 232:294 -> 5.13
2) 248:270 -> 3.77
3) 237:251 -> 5.87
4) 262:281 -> 4.24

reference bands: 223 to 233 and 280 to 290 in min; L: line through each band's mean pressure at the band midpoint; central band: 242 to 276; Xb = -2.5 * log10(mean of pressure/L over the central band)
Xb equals 0.35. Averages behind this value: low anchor 5.68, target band 4.33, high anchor 6.26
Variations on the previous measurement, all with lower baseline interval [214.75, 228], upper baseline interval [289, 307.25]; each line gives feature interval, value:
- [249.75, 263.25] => 0.47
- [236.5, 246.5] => -0.07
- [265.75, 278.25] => 0.39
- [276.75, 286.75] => 0.10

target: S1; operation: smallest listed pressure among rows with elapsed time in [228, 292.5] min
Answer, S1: 2.85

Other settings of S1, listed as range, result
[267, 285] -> 3.93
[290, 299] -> 6.04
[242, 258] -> 3.45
